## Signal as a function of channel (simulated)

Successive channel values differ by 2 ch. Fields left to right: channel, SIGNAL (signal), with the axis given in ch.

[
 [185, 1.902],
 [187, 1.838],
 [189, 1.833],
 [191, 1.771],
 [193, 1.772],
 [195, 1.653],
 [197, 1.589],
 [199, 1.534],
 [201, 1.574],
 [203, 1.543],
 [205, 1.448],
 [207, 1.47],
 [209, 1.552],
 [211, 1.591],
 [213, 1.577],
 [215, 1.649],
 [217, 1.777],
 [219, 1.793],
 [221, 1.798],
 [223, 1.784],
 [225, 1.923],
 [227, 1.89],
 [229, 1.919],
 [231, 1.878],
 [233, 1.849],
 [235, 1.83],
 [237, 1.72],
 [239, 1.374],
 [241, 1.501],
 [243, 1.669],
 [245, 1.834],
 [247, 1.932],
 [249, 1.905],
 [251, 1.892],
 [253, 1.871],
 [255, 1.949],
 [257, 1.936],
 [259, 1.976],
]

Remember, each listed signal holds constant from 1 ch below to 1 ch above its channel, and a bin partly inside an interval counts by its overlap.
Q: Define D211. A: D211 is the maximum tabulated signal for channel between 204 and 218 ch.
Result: 1.777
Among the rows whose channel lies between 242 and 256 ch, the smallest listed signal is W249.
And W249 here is 1.669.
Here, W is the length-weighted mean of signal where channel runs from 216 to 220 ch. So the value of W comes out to 1.78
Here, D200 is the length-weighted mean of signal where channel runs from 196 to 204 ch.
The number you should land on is 1.56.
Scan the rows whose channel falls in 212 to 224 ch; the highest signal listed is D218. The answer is 1.798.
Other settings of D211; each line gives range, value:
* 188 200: 1.833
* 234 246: 1.834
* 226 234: 1.919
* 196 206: 1.589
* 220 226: 1.923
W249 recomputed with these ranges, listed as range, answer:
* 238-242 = 1.374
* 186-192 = 1.771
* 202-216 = 1.448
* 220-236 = 1.784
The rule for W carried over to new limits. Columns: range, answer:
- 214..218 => 1.71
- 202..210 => 1.5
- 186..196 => 1.77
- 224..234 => 1.89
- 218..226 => 1.82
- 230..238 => 1.82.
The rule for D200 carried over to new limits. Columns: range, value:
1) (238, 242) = 1.44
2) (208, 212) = 1.57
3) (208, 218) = 1.63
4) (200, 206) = 1.52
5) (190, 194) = 1.77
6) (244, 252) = 1.89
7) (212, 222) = 1.72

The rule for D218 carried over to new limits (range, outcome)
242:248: 1.932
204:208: 1.47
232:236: 1.849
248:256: 1.949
